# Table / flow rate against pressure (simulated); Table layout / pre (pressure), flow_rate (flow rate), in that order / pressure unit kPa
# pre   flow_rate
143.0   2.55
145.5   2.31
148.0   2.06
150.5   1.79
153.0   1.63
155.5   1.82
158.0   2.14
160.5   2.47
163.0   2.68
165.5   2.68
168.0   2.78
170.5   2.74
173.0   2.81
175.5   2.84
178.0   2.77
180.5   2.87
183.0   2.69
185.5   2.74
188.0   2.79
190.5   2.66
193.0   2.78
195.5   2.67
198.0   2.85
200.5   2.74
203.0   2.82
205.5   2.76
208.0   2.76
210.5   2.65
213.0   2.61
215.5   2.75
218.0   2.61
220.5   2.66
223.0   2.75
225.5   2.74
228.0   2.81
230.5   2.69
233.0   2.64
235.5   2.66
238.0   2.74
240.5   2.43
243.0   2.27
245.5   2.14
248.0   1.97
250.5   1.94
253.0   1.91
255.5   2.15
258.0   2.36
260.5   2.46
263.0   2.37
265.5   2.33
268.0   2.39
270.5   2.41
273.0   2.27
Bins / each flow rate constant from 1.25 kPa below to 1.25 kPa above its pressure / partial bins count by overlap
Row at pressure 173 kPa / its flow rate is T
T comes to 2.81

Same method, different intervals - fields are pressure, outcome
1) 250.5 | 1.94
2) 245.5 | 2.14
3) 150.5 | 1.79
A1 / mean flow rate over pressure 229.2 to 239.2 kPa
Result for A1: 2.68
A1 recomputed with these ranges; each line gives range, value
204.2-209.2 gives 2.76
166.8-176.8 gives 2.79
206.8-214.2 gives 2.67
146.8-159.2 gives 1.89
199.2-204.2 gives 2.78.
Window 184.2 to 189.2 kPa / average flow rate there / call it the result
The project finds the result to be 2.76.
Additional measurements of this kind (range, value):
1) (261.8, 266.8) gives 2.35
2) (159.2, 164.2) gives 2.57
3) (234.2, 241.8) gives 2.61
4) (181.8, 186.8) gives 2.72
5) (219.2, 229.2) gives 2.74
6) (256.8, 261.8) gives 2.41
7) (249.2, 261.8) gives 2.16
